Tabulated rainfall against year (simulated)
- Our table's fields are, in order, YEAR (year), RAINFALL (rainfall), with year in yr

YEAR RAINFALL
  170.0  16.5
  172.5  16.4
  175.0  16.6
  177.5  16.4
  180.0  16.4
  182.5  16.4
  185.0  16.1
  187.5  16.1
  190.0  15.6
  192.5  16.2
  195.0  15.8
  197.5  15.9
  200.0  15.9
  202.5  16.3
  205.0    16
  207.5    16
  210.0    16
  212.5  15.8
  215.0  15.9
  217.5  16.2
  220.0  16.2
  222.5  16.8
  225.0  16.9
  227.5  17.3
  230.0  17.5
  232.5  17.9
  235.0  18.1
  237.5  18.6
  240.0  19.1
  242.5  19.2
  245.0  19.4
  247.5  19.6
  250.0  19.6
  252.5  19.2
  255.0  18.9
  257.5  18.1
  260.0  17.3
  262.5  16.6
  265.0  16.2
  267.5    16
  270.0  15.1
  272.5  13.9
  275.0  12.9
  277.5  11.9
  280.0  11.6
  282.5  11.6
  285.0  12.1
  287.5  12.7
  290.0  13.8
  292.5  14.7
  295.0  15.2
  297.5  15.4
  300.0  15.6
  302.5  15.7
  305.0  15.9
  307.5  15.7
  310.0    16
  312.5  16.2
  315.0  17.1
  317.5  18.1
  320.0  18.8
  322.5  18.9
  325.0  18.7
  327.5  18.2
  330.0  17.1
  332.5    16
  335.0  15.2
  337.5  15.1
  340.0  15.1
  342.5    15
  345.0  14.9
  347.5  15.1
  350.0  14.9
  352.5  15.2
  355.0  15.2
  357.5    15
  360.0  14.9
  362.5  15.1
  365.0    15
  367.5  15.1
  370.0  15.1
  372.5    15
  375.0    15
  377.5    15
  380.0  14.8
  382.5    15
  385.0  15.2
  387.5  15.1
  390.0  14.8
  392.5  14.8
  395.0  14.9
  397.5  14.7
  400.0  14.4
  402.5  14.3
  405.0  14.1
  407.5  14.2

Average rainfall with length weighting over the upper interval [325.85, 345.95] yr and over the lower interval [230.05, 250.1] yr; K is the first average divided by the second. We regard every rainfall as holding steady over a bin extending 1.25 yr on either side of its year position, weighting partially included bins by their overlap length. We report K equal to 0.84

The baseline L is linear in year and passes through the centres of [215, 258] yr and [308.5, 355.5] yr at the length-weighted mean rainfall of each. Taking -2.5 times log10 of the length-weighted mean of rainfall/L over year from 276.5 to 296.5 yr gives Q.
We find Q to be 0.30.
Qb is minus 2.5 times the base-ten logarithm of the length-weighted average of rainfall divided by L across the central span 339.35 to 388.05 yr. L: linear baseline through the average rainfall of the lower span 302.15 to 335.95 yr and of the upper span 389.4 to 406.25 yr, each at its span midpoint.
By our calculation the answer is 0.04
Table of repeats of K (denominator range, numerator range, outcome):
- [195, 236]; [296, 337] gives 1.01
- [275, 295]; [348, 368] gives 1.18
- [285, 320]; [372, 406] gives 0.95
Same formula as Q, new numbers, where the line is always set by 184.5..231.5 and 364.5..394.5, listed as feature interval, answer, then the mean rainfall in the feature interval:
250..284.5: 0.03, 15.4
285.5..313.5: 0.03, 15.1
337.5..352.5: 0.02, 15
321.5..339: -0.11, 17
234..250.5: -0.19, 19.1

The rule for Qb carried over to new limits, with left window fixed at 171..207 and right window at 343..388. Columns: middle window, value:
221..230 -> -0.07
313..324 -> -0.18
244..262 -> -0.19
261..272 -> -0.01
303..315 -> -0.05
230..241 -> -0.16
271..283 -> 0.24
